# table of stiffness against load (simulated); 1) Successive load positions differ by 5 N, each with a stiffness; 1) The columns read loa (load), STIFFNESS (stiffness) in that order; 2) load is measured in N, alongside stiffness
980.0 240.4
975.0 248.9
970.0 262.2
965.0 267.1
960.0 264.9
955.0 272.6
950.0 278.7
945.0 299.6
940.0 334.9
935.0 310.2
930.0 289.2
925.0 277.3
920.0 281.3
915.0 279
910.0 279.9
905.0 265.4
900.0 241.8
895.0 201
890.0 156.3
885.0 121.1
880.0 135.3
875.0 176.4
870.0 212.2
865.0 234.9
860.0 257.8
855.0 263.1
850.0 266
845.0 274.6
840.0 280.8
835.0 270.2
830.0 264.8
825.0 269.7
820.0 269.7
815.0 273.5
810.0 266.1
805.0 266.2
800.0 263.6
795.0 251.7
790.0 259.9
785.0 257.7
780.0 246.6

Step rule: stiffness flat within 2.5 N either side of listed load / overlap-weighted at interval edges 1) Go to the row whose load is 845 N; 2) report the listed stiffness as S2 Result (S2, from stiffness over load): 274.6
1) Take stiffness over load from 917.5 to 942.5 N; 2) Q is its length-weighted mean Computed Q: 299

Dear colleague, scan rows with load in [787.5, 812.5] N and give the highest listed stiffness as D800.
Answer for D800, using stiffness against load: 266.2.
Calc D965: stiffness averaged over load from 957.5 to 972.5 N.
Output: 265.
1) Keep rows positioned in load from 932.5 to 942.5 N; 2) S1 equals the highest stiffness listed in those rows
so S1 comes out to 334.9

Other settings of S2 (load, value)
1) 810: 266.1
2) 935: 310.2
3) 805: 266.2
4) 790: 259.9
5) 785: 257.7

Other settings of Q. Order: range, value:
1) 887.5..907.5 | 216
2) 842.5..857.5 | 268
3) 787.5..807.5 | 260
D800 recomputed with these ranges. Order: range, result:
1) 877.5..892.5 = 156.3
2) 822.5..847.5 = 280.8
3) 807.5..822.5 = 273.5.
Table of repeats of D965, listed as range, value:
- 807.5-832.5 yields 269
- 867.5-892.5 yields 160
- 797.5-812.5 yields 265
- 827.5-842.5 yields 272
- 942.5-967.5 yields 277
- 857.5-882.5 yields 203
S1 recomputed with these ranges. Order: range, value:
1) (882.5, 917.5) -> 279.9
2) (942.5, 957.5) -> 299.6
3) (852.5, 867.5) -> 263.1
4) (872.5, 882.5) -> 176.4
